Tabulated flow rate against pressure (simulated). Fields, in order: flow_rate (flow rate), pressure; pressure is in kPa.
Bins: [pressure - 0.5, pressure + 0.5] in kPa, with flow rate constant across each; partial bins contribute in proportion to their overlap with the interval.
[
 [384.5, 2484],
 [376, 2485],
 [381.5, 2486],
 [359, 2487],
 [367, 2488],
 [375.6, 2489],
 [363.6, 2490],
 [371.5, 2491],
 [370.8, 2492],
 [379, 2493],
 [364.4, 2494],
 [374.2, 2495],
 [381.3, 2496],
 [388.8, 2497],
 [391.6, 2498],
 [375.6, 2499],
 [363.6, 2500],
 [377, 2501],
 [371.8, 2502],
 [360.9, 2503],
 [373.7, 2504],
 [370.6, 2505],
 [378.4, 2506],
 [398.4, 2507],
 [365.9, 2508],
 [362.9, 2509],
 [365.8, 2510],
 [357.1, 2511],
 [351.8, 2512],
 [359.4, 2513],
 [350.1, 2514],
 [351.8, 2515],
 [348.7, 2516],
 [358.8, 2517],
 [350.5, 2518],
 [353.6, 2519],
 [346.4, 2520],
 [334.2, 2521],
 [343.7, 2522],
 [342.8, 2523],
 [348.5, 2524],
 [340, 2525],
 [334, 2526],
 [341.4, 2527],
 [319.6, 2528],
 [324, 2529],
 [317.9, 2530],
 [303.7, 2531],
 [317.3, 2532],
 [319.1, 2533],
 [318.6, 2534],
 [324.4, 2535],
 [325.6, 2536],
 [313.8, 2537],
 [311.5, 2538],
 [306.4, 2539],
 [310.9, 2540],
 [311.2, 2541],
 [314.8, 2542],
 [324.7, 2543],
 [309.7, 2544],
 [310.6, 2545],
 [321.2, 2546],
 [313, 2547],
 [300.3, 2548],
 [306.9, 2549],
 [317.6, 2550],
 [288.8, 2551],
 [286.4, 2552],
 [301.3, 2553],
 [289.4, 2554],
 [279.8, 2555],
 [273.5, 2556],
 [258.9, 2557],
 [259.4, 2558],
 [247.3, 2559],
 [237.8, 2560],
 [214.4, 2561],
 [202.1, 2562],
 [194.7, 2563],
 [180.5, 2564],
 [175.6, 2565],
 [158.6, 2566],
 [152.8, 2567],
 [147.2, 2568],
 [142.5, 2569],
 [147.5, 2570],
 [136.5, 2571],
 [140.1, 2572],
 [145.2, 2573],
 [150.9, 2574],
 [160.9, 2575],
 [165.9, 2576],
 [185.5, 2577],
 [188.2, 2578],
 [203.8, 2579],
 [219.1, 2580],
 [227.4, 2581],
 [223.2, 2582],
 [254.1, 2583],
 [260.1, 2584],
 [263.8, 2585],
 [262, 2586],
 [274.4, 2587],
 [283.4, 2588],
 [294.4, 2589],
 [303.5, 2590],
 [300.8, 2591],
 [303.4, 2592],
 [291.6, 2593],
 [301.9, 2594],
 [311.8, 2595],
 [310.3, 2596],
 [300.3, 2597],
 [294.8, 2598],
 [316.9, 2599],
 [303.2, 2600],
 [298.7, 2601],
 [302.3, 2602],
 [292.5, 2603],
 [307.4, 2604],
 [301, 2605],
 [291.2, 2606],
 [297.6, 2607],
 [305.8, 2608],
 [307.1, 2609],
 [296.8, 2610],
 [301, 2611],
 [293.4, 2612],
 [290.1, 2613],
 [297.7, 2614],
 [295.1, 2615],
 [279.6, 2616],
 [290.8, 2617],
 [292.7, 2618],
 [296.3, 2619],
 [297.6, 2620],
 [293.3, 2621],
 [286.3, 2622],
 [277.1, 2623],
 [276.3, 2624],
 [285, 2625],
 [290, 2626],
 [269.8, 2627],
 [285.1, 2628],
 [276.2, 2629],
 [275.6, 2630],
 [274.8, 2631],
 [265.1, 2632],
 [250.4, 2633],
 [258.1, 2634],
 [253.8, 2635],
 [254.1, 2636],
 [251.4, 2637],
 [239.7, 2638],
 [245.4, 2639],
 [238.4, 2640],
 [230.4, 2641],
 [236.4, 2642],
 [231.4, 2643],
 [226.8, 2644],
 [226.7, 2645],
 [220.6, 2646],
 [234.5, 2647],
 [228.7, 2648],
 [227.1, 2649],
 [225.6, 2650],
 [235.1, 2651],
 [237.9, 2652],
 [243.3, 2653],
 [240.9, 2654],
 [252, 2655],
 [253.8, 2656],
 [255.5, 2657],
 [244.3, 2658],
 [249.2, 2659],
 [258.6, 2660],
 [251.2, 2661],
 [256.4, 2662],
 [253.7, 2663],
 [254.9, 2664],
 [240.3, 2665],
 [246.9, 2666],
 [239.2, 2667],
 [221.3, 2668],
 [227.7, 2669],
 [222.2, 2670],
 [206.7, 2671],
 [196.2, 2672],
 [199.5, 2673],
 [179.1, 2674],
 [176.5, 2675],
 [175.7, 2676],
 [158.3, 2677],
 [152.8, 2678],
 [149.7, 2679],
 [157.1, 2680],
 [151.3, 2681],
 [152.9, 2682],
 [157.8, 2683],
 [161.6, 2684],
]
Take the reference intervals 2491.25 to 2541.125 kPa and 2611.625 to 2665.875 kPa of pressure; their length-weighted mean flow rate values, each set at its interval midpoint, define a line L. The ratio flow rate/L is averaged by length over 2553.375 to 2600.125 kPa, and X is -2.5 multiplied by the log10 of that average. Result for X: 0.29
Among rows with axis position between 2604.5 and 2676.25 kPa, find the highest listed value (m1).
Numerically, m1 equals 307.1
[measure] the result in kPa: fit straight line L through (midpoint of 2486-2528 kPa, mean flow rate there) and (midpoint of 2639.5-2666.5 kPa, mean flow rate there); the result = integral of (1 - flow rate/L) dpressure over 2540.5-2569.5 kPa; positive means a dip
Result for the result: 6.1 kPa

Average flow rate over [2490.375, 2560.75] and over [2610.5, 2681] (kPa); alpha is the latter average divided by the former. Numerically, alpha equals 0.74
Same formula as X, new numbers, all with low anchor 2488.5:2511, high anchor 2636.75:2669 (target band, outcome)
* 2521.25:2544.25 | 0.07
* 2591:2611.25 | -0.06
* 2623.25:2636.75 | -0.04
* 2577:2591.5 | 0.19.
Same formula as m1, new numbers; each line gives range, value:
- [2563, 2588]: 283.4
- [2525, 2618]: 341.4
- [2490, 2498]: 391.6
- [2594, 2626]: 316.9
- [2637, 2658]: 255.5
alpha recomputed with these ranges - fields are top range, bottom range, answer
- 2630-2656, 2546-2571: 1.02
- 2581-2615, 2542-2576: 1.25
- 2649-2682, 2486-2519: 0.59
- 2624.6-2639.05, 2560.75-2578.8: 1.60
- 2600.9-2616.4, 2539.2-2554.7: 0.97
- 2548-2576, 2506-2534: 0.62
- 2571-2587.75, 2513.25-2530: 0.60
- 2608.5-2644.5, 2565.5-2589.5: 1.37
